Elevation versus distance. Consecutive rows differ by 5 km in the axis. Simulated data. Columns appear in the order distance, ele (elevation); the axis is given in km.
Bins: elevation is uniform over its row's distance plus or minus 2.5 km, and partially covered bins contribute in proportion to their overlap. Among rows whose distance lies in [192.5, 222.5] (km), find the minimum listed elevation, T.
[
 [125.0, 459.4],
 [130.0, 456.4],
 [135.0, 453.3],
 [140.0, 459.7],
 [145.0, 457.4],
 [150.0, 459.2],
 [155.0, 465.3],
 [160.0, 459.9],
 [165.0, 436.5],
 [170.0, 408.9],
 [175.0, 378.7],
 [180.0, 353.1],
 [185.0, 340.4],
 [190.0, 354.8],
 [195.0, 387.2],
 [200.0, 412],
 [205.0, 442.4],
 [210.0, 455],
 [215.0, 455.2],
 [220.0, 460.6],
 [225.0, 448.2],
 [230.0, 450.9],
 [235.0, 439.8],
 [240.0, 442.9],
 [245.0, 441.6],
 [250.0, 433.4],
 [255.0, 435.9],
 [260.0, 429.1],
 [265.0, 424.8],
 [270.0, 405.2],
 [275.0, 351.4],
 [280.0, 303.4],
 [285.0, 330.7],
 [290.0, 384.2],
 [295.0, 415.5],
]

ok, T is 387.2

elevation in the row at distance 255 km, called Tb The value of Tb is 435.9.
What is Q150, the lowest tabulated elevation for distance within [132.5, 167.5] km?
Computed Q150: 436.5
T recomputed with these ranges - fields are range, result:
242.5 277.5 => 351.4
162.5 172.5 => 408.9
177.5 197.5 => 340.4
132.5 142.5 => 453.3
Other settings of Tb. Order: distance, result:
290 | 384.2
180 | 353.1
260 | 429.1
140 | 459.7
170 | 408.9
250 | 433.4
